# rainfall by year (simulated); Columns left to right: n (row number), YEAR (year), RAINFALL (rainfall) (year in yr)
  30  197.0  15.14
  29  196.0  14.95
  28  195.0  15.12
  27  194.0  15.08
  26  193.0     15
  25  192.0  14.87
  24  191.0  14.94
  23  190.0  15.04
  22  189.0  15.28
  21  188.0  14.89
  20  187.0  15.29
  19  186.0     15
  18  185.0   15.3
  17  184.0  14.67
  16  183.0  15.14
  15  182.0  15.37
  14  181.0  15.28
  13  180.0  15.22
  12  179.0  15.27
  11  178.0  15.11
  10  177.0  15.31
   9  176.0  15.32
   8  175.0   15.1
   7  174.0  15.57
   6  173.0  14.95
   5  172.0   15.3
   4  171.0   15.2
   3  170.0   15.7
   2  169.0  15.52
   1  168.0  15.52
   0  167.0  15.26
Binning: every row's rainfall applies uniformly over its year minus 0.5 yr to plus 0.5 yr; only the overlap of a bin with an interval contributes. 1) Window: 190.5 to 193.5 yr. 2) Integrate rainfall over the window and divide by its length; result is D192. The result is 14.9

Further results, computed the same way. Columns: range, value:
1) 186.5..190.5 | 15.1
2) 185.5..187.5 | 15.1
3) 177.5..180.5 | 15.2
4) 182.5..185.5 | 15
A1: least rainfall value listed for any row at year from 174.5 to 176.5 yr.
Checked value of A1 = 15.1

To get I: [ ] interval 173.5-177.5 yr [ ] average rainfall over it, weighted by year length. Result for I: 15.3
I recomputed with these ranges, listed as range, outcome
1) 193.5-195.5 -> 15.1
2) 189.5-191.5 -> 15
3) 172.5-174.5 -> 15.3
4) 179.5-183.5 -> 15.3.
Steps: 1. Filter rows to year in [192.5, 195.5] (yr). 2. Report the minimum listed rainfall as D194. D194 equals 15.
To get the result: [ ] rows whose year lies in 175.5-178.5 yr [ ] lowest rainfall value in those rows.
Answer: 15.11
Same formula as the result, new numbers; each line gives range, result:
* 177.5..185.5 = 14.67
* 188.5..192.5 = 14.87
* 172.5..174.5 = 14.95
